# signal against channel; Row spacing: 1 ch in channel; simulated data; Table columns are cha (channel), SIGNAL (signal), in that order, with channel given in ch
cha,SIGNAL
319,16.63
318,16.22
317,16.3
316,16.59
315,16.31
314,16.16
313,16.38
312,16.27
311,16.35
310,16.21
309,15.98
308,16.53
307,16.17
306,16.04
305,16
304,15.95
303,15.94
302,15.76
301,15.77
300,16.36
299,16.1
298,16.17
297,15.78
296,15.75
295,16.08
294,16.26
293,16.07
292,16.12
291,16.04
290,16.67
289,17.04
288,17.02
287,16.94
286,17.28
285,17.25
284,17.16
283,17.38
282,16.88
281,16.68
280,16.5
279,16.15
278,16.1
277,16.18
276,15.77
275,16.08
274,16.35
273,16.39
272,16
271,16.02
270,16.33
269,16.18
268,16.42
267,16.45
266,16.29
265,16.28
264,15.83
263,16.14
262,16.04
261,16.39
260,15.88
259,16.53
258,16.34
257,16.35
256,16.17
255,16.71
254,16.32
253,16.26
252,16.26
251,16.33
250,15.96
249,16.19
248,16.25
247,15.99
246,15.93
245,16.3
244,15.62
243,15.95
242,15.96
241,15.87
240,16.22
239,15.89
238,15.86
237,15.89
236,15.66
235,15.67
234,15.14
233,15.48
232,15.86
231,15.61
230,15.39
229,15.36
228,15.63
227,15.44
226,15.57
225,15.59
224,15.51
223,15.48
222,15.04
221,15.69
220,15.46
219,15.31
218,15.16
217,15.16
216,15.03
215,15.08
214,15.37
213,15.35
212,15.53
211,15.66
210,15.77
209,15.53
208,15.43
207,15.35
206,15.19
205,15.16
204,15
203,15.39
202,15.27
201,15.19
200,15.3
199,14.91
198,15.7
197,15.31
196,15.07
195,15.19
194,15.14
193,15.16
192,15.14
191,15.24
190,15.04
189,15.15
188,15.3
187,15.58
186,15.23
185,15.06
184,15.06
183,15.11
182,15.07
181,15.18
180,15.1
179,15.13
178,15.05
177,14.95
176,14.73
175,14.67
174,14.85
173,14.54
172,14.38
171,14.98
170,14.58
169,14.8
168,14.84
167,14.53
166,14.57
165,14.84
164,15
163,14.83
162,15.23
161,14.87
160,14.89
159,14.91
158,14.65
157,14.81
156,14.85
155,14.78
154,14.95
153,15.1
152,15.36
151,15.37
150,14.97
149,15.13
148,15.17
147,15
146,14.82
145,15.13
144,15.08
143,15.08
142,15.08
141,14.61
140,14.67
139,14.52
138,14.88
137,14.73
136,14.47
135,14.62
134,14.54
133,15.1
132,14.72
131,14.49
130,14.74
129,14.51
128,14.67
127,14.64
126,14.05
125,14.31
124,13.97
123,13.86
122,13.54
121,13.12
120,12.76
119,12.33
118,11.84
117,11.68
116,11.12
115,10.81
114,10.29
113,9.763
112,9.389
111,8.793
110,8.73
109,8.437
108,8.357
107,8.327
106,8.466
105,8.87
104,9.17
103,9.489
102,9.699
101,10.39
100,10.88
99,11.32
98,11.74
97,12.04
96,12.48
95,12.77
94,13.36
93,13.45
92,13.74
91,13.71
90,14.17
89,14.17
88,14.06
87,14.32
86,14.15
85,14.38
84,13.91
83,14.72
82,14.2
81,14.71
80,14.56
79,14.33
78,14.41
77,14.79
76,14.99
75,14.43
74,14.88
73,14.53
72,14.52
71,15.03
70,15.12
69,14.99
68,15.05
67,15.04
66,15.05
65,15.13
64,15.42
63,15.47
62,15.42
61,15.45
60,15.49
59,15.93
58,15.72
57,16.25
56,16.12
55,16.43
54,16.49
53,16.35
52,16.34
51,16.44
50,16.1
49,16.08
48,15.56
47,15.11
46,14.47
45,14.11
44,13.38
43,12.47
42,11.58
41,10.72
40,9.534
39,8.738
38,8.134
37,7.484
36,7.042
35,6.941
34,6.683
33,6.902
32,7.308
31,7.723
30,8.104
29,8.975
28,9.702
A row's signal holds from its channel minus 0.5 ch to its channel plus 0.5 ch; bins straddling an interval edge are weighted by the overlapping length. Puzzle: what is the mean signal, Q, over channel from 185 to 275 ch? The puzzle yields 15.7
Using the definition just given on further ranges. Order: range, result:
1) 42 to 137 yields 13.5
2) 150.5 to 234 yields 15.2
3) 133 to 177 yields 14.9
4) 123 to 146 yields 14.7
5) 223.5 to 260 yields 15.9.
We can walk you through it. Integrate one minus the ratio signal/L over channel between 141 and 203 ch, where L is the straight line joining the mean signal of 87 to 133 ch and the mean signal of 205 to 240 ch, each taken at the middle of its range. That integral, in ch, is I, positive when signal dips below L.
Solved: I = -5.0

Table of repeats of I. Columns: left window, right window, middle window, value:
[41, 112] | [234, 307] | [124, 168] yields -0.81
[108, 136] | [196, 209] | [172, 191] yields -0.61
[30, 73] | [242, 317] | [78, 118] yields 5.93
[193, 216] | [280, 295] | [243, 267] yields -0.02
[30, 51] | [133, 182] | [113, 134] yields 0.70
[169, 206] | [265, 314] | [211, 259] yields -0.29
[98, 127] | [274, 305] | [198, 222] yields -2.41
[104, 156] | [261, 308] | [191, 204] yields -0.60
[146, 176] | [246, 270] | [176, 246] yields 0.82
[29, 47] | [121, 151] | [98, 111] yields 3.59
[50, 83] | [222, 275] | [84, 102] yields 2.86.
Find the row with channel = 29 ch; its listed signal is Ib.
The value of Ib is 8.975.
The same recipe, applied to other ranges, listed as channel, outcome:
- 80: 14.56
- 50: 16.1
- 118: 11.84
